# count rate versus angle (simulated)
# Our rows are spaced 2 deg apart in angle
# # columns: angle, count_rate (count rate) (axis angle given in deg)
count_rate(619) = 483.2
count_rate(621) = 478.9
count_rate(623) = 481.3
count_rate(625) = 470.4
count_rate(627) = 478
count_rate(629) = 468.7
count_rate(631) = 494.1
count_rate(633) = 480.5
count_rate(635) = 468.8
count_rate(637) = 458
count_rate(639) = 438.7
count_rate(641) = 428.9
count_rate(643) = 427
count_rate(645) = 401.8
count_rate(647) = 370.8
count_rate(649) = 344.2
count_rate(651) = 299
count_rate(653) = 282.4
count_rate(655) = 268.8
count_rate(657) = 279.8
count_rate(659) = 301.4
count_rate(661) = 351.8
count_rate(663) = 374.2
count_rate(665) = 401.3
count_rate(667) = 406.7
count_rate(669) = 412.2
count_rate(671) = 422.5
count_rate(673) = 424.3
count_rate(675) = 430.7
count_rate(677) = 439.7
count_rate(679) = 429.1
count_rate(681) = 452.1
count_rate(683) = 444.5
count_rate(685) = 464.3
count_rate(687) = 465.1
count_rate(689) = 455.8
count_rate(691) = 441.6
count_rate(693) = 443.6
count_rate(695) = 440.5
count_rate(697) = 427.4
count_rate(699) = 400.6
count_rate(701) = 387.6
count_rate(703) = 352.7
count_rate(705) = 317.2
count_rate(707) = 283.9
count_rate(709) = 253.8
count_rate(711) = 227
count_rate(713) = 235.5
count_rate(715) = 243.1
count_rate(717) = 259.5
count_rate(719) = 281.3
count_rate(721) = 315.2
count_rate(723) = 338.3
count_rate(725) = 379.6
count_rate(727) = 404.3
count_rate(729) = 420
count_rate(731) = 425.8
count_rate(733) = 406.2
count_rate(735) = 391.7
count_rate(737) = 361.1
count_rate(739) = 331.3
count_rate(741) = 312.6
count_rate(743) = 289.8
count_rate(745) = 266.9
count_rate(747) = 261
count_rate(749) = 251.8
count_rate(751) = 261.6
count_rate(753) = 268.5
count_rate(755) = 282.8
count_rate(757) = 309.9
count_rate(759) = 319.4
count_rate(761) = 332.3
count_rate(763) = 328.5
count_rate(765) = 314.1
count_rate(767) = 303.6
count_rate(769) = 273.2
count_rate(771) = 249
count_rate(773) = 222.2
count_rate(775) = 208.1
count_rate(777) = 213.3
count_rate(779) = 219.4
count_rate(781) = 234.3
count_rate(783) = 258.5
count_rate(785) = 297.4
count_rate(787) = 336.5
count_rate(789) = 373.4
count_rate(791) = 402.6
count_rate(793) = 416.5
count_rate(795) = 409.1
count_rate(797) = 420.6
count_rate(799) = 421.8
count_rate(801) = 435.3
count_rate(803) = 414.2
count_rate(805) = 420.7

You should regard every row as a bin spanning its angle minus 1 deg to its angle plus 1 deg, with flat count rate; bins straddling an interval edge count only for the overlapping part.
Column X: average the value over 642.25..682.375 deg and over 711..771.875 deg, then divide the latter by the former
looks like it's 0.8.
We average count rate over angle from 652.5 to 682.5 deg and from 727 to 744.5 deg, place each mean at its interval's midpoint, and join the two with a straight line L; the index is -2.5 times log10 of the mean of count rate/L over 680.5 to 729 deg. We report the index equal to 0.03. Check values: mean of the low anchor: 381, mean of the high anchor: 367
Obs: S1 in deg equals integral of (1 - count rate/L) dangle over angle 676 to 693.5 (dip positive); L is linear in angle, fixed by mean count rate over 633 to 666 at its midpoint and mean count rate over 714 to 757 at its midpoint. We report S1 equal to -4.9 deg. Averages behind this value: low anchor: 372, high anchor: 321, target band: 449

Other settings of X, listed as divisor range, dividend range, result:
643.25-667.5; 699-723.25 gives 0.86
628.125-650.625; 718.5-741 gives 0.85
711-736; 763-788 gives 0.78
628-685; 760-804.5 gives 0.81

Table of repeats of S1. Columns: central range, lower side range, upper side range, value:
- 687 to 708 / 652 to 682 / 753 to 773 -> -2.7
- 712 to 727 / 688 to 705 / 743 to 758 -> 2.1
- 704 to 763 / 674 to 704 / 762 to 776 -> 4.7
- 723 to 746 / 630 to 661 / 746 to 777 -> -4.5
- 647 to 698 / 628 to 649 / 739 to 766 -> -0.4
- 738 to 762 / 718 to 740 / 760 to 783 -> 1.9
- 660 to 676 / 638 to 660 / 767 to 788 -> -3.2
